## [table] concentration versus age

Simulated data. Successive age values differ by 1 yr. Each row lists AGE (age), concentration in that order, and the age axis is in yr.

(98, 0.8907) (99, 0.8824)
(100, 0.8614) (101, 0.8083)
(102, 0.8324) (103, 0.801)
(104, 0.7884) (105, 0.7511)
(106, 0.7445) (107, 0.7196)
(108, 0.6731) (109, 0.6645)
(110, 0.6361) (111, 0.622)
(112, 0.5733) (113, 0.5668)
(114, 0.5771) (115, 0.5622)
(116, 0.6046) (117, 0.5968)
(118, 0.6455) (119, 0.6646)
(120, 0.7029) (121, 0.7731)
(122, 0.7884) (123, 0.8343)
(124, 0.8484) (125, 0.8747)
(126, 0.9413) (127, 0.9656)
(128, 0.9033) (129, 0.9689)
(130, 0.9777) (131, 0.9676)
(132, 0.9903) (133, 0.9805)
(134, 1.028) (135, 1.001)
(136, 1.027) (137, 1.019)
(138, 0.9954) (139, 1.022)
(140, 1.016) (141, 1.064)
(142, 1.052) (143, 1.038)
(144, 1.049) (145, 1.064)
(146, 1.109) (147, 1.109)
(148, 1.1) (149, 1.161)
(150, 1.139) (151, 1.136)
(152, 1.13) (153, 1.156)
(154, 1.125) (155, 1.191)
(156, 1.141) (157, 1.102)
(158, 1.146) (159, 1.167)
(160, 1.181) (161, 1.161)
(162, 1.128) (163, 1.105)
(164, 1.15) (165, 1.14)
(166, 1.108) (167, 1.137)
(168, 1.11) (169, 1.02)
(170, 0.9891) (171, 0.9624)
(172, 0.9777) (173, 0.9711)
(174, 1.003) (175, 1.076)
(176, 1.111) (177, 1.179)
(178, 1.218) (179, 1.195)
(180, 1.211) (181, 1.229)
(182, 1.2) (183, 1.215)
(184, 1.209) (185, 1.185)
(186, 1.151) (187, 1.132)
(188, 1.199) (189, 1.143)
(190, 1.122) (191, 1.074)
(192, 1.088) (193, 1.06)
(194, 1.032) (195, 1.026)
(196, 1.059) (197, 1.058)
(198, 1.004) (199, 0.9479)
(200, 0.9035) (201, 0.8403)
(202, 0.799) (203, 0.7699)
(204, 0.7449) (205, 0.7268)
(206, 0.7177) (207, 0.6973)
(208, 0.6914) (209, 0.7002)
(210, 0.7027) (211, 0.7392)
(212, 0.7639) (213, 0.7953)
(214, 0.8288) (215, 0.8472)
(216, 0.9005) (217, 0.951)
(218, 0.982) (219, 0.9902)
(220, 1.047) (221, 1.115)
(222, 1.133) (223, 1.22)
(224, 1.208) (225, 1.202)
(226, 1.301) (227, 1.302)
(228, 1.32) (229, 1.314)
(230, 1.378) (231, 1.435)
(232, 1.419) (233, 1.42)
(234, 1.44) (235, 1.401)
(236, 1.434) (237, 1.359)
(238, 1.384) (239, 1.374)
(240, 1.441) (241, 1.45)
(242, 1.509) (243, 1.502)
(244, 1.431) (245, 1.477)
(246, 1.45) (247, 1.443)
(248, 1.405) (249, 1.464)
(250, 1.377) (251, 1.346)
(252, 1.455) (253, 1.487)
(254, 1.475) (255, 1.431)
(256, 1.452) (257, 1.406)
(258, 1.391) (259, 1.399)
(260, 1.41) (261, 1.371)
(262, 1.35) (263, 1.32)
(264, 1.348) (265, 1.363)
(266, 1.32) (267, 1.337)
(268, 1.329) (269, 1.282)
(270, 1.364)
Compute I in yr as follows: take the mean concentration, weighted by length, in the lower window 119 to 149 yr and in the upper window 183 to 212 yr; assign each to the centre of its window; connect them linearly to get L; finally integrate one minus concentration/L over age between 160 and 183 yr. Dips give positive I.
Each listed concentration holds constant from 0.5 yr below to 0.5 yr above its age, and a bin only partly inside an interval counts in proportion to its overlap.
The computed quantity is -3.71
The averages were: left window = 0.971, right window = 0.949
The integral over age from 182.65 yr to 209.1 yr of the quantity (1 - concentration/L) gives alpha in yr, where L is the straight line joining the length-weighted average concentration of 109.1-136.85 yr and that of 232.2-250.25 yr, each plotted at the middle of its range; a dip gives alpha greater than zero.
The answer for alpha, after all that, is 4.6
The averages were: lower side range 0.802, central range 0.977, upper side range 1.43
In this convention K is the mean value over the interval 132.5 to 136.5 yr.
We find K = 1.01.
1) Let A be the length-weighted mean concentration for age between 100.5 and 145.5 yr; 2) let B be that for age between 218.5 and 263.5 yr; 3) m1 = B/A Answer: 1.6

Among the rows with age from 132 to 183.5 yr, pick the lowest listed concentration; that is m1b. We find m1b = 0.9624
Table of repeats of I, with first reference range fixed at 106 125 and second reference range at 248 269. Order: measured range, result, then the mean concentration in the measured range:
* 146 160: -4.5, 1.14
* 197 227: 6.4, 0.915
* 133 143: -3.0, 1.02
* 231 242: -1.2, 1.42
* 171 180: -1.1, 1.09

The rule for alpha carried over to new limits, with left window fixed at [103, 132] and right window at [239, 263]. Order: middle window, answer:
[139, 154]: -3.22 yr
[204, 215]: 4.30 yr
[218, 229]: 0.93 yr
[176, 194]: -1.11 yr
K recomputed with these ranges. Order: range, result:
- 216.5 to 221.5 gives 1.02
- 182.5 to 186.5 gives 1.19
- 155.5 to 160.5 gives 1.15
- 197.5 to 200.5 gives 0.952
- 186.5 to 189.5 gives 1.16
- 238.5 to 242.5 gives 1.44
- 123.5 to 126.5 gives 0.888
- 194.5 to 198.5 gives 1.04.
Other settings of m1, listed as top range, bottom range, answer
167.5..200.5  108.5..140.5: 1.33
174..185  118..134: 1.34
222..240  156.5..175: 1.24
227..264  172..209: 1.38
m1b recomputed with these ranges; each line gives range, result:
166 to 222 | 0.6914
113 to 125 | 0.5622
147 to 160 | 1.1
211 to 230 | 0.7392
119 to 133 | 0.6646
